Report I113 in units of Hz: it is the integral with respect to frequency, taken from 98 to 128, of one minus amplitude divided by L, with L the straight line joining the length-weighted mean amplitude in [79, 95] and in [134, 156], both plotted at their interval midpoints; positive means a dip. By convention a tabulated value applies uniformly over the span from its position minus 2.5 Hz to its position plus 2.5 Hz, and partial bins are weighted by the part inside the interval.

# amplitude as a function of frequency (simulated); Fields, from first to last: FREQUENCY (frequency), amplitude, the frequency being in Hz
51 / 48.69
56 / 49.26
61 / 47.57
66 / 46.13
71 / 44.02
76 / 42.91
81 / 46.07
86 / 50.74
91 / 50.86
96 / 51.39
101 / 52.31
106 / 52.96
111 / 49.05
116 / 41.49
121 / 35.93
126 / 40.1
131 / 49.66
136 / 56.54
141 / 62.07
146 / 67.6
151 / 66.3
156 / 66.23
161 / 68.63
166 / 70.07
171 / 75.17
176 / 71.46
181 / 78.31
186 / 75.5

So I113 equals 5.41 Hz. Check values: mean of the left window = 49.5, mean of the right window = 63.6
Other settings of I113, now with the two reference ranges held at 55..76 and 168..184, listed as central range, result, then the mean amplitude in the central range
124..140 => 3.35 Hz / 50.3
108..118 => 2.15 Hz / 45.8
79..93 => 0.59 Hz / 49.3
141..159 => 0.51 Hz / 66.1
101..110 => 0.69 Hz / 52.1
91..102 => 0.53 Hz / 51.6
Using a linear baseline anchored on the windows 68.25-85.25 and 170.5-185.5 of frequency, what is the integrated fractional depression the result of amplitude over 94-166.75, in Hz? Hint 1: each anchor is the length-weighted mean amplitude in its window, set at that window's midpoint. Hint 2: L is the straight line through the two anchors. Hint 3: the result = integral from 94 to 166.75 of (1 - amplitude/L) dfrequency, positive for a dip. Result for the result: 7.23 Hz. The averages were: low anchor 45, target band 55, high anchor 75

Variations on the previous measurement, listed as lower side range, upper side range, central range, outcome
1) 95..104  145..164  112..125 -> 3.9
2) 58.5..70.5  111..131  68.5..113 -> -4.8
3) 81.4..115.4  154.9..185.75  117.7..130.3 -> 4.0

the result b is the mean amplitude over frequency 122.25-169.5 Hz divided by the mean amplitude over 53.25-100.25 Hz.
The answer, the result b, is 1.3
